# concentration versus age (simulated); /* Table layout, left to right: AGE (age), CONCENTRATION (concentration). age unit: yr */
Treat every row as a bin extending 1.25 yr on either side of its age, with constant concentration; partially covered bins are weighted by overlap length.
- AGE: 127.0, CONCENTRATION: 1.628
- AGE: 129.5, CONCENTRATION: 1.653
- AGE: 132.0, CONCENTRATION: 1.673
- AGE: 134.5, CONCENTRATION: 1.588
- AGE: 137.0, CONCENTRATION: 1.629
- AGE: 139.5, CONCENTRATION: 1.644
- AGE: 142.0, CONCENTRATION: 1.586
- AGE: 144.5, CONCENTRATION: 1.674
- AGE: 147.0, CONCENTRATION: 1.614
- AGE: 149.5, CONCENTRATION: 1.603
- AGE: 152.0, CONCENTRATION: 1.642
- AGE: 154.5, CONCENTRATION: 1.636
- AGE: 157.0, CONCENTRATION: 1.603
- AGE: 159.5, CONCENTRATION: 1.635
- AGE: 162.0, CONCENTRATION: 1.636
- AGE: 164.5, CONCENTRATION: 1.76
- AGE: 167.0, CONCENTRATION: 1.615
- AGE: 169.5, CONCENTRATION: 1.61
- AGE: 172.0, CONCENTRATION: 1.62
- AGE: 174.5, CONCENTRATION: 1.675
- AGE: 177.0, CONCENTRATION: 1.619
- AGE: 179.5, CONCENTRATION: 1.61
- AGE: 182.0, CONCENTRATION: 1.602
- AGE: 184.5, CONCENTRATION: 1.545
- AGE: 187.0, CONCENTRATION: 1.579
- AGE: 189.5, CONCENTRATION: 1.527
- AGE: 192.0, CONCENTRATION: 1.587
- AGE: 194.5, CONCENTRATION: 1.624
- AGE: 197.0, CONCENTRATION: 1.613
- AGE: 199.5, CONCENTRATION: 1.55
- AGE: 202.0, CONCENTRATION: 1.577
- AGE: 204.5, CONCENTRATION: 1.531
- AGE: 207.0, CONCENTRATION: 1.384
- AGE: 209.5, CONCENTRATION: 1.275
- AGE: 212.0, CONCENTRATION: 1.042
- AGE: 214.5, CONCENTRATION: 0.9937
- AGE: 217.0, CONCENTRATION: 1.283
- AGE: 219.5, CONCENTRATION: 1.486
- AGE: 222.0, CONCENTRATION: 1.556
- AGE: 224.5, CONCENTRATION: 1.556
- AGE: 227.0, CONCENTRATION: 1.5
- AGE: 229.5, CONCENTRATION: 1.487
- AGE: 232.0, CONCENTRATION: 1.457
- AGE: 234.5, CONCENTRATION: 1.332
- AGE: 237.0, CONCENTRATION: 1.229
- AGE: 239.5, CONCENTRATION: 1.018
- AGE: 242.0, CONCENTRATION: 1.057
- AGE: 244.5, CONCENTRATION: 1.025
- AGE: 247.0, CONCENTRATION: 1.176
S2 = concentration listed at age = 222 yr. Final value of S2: 1.556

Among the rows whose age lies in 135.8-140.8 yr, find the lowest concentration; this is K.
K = 1.629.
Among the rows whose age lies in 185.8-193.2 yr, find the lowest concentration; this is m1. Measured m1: 1.527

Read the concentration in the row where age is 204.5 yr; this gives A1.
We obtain 1.531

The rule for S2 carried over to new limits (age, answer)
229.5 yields 1.487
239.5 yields 1.018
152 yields 1.642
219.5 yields 1.486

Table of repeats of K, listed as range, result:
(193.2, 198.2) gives 1.613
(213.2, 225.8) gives 0.9937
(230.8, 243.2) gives 1.018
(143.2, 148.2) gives 1.614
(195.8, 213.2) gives 1.042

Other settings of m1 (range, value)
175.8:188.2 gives 1.545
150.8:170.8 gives 1.603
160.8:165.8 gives 1.636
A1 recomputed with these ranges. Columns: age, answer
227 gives 1.5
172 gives 1.62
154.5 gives 1.636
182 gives 1.602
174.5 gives 1.675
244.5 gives 1.025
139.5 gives 1.644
